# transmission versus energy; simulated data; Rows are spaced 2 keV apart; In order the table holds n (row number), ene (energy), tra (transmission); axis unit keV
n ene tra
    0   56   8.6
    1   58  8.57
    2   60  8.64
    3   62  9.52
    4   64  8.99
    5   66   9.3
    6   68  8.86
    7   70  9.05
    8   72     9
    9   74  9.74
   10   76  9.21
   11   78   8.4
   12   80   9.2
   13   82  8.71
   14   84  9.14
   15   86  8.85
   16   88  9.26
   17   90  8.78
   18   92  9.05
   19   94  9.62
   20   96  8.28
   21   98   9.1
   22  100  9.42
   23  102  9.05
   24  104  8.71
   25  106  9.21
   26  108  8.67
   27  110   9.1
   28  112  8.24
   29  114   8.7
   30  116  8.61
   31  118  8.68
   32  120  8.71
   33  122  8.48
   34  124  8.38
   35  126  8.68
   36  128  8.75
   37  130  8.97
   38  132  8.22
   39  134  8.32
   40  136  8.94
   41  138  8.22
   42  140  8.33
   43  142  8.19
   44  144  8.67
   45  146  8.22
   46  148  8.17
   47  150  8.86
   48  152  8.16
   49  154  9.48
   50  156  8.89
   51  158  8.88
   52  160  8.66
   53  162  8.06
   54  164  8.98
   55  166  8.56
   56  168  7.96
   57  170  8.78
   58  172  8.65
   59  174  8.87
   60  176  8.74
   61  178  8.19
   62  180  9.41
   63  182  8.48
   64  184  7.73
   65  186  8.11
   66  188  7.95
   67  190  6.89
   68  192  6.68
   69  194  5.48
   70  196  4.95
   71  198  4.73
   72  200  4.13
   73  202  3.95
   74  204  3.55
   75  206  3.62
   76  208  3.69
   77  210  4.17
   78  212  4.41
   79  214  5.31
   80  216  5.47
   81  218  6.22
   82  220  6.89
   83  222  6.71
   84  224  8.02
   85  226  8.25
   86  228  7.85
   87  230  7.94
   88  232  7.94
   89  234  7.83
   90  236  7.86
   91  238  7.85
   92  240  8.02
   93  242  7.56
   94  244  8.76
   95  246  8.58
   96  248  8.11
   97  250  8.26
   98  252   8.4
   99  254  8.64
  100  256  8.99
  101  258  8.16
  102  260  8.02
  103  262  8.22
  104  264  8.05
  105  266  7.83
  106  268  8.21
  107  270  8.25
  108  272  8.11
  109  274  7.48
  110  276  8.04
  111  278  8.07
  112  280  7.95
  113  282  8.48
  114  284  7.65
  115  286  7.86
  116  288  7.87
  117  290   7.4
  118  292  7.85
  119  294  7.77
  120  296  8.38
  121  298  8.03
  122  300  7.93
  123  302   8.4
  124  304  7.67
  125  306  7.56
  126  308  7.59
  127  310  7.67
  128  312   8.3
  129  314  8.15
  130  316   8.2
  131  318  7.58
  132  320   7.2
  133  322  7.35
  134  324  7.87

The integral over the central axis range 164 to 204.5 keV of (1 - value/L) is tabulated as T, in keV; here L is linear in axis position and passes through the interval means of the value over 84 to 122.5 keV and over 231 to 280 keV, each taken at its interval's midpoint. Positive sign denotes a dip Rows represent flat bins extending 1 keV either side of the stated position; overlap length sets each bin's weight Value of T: 6.3 keV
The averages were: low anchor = 8.88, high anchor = 8.13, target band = 7.18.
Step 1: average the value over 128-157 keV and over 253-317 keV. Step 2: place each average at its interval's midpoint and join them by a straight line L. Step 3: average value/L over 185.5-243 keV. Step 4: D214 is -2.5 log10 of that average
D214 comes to 0.30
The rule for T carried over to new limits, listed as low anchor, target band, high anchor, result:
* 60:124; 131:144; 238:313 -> 0.5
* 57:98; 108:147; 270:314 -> 0.9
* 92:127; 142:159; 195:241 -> -1.9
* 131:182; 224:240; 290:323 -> 0.5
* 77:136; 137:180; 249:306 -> 0.0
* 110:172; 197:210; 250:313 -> 6.8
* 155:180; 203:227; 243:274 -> 8.3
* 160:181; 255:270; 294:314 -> -0.1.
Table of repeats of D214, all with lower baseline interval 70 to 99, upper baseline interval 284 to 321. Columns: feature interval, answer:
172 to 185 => -0.007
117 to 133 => 0.025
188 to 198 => 0.359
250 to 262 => -0.040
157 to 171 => 0.005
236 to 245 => 0.021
